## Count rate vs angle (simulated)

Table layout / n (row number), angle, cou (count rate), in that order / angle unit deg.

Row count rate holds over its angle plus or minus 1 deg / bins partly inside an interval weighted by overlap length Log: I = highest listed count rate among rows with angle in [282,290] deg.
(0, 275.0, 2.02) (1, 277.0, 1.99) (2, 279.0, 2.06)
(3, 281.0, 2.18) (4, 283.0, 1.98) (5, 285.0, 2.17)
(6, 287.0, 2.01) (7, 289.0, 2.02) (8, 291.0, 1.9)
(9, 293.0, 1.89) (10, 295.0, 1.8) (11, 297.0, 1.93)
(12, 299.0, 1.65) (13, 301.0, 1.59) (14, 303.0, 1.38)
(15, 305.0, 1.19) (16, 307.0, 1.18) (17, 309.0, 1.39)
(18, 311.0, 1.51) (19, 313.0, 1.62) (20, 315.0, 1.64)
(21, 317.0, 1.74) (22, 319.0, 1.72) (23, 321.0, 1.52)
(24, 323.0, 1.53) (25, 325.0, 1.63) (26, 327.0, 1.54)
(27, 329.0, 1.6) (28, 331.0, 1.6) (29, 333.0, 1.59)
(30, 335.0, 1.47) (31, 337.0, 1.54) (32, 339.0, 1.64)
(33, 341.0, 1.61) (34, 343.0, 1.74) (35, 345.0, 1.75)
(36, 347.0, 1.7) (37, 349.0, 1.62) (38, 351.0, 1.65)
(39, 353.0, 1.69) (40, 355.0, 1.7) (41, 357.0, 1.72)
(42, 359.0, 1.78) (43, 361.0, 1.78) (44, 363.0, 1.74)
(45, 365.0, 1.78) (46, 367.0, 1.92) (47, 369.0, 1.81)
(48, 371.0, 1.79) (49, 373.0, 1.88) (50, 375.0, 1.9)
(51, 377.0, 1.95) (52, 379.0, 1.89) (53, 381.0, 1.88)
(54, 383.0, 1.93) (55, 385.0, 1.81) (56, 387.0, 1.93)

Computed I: 2.17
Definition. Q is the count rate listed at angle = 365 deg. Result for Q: 1.78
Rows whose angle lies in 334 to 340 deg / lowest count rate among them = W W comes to 1.47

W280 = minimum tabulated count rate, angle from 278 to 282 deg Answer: 2.06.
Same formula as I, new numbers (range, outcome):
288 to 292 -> 2.02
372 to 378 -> 1.95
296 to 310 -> 1.93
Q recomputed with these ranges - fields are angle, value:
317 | 1.74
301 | 1.59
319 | 1.72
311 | 1.51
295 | 1.8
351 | 1.65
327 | 1.54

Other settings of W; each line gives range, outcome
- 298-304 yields 1.38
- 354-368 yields 1.7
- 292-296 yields 1.8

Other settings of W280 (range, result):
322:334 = 1.53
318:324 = 1.52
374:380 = 1.89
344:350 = 1.62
